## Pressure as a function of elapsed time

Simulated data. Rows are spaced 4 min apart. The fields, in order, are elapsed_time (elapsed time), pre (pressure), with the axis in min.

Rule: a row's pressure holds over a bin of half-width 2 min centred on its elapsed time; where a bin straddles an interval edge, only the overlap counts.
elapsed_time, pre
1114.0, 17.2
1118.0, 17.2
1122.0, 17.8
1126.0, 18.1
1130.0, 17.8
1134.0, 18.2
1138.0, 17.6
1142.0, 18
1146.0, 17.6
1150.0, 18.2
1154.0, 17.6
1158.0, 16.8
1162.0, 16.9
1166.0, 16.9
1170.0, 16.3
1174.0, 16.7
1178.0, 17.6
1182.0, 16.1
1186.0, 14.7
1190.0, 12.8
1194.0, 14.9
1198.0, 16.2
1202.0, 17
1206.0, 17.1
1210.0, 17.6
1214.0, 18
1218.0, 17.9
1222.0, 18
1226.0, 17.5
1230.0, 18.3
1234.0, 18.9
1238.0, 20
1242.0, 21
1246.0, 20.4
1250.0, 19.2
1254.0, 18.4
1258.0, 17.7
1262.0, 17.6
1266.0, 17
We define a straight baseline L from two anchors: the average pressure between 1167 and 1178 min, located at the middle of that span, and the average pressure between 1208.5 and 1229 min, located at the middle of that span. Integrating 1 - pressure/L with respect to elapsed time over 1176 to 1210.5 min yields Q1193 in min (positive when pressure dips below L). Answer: 2.6 min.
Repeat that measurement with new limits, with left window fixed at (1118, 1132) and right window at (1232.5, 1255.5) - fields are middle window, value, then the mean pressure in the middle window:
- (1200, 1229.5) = 2.5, 17.6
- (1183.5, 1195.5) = 3.0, 14.2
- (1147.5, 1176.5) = 2.1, 17.1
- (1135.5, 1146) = 0.2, 17.8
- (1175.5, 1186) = 1.3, 16.4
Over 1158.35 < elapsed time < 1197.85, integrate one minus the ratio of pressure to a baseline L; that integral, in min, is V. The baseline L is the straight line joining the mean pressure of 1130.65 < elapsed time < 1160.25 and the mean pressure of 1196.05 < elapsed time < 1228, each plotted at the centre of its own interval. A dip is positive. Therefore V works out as 3.7 min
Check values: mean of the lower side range 17.7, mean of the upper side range 17.4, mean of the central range 15.9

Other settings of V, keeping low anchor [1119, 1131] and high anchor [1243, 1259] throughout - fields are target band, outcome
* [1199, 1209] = 0.9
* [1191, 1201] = 1.7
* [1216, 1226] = 0.5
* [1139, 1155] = 0.2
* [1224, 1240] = 0.2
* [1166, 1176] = 0.9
